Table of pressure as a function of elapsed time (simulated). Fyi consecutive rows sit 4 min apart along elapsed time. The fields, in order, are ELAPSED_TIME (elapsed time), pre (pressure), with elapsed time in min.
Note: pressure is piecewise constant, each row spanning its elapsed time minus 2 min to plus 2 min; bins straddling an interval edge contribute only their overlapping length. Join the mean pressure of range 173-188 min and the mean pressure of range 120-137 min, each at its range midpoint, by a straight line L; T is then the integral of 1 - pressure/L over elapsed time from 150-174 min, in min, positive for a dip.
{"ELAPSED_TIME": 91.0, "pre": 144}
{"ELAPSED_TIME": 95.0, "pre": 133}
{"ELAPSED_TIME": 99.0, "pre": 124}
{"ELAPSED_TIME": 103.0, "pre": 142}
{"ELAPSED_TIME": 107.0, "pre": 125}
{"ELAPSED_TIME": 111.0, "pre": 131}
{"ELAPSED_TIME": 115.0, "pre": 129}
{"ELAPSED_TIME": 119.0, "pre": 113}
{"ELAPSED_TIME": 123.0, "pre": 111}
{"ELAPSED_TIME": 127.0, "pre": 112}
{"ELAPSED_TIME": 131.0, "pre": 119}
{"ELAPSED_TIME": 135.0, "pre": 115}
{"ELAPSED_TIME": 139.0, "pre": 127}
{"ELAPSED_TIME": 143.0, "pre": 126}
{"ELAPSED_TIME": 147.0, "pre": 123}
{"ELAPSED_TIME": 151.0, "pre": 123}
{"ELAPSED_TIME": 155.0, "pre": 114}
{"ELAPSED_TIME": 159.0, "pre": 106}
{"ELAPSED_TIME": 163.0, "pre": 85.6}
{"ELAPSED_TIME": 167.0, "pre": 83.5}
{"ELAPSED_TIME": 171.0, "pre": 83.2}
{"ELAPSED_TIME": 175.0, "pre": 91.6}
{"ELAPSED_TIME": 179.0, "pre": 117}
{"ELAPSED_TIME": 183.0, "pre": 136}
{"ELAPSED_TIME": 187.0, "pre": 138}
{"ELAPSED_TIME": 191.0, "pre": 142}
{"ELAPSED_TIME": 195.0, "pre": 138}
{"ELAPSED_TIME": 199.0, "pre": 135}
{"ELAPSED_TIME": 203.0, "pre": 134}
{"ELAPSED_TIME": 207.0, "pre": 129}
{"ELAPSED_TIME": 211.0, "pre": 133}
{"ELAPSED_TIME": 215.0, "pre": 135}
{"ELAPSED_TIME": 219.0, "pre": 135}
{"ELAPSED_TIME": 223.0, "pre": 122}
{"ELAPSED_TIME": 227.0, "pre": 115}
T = 4.0 min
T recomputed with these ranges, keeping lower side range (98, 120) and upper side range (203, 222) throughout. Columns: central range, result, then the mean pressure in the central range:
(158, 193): 5.8 min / 109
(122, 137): 1.7 min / 114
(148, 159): 1.1 min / 117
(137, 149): 0.4 min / 125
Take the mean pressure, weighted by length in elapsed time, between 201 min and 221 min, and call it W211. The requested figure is 133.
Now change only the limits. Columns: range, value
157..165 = 95.8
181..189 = 137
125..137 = 115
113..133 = 117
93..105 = 133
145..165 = 110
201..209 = 132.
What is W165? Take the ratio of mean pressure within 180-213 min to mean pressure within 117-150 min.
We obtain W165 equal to 1.14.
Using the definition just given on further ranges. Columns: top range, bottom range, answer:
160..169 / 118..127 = 0.78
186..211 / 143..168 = 1.25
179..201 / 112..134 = 1.16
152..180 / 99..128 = 0.79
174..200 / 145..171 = 1.24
